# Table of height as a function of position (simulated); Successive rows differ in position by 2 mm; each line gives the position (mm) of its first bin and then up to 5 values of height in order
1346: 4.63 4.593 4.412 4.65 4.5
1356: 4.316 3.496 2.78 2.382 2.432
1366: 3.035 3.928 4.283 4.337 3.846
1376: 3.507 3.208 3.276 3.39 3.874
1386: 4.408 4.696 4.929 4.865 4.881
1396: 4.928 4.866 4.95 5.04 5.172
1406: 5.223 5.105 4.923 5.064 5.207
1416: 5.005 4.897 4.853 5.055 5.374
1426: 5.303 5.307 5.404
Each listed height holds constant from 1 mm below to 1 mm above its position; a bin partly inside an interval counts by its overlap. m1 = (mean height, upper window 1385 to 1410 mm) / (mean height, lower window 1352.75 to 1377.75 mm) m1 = 1.4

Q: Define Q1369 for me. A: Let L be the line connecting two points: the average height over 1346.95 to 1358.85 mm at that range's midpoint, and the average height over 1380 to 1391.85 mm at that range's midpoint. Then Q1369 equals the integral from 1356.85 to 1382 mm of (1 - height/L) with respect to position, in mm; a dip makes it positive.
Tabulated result 5.3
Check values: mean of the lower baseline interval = 4.34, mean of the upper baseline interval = 4.22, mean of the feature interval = 3.38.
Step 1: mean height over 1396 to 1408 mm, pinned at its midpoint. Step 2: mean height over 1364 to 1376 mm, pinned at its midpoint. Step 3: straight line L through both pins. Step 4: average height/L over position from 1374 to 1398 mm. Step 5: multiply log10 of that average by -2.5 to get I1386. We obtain 0.055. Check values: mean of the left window 3.73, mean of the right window 5.04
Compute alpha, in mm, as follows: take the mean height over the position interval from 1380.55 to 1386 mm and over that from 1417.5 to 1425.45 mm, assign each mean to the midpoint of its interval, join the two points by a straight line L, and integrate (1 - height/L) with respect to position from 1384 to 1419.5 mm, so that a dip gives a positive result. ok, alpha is -4.5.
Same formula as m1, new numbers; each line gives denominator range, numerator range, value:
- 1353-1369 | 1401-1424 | 1.51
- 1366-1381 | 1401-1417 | 1.37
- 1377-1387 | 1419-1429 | 1.43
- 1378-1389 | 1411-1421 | 1.30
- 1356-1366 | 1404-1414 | 1.73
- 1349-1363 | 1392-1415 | 1.33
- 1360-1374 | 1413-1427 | 1.51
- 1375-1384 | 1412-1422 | 1.47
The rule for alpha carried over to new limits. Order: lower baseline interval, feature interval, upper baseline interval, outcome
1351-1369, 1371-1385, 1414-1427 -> 1.2 mm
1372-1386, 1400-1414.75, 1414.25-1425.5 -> -1.5 mm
